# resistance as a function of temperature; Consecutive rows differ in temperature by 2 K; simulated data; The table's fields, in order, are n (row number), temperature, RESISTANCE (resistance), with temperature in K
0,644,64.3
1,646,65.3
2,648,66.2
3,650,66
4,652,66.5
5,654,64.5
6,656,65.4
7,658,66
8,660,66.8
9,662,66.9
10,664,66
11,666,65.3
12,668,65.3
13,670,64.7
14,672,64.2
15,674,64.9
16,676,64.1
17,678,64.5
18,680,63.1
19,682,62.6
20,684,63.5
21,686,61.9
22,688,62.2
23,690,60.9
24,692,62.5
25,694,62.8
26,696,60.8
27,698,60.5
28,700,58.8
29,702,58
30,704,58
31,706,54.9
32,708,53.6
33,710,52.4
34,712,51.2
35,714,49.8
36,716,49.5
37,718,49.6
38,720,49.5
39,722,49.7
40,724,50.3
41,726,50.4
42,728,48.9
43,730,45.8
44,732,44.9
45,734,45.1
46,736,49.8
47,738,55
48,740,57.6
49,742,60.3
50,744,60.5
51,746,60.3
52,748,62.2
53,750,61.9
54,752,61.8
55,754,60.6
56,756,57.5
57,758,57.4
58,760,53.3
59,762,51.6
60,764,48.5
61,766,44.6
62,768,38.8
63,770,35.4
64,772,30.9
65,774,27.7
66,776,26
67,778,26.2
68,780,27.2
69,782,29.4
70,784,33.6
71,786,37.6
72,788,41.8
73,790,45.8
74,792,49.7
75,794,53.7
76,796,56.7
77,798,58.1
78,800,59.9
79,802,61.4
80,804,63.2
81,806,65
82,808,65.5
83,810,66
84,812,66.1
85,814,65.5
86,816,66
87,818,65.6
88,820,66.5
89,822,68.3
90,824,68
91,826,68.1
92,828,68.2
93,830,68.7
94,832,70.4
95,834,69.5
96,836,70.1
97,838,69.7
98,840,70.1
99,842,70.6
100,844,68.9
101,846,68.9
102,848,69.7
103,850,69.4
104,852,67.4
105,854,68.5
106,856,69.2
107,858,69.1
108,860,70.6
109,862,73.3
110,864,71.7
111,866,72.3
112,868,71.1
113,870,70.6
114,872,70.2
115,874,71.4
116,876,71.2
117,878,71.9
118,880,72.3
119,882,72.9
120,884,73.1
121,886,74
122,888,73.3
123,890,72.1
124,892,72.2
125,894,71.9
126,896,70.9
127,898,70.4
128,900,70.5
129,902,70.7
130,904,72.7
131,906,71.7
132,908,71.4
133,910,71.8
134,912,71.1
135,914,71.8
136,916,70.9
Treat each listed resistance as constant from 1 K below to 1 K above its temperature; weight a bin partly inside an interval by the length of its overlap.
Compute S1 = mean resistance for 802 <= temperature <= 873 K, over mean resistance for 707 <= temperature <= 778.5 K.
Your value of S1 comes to 1.4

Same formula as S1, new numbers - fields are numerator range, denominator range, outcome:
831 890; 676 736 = 1.28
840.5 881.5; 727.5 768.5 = 1.31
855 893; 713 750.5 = 1.36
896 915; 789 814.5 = 1.20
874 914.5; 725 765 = 1.31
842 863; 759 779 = 1.82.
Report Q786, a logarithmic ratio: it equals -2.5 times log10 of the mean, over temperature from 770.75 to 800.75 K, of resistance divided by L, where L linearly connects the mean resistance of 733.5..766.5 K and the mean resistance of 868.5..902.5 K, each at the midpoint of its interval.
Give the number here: 0.45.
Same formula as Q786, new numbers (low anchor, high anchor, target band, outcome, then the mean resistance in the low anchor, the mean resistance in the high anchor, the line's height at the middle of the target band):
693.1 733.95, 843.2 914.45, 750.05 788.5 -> 0.36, 52.8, 71.1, 59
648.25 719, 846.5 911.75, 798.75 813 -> 0.06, 61.1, 71.2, 67.4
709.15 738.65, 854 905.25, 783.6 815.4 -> 0.08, 49.4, 71.5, 60.1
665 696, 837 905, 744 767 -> 0.17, 63.4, 71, 66.4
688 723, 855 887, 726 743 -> 0.15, 55.6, 71.6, 58.4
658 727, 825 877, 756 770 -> 0.30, 59.2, 70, 64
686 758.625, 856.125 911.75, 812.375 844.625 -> -0.04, 55.5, 71.6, 66.1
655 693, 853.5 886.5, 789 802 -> 0.25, 64.3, 71.4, 68.7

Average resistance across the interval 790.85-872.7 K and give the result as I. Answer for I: 66.8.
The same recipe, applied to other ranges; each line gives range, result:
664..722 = 59.2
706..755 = 53.4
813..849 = 68.5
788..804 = 54.7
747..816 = 50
